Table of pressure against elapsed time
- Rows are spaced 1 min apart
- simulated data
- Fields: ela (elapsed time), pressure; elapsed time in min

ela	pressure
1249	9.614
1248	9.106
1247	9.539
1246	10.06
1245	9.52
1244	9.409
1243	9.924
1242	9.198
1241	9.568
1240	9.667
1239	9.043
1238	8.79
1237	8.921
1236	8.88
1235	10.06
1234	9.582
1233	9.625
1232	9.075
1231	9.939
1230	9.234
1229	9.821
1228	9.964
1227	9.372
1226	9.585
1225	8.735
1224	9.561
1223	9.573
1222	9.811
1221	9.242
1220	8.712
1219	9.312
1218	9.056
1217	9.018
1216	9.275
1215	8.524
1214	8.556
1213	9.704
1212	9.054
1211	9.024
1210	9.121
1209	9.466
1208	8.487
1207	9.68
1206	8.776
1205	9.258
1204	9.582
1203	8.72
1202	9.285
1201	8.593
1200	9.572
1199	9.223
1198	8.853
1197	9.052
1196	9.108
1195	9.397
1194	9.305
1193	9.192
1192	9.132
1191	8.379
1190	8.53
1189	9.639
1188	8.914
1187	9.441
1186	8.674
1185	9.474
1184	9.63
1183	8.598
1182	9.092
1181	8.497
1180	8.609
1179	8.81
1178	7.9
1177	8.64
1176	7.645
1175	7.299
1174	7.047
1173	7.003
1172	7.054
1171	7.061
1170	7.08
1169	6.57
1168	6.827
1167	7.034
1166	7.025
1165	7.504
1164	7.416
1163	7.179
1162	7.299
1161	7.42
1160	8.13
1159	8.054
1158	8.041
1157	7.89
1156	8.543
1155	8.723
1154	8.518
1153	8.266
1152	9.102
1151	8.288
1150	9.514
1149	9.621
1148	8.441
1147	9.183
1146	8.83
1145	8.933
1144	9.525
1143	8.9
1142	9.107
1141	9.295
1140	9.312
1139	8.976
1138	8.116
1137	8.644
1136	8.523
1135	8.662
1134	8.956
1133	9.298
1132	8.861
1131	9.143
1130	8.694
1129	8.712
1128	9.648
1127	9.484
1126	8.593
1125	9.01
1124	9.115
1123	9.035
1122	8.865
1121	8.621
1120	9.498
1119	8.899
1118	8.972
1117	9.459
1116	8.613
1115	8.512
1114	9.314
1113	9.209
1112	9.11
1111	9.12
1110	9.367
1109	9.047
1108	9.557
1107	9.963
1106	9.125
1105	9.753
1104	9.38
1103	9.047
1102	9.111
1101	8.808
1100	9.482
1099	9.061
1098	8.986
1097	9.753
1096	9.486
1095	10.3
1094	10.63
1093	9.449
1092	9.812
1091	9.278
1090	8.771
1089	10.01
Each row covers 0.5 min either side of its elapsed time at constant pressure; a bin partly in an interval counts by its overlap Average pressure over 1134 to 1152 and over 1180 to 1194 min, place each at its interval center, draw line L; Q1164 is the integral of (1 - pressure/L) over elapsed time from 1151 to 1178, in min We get 4.0 min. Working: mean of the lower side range 8.94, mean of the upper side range 9.01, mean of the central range 7.65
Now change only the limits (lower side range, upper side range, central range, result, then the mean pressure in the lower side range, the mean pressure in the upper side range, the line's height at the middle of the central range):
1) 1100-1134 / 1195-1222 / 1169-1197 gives 2.0 min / 9.12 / 9.11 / 9.11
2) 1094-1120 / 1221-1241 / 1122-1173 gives 5.0 min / 9.29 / 9.43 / 9.34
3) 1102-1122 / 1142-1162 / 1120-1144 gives -0.2 min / 9.18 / 8.61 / 8.89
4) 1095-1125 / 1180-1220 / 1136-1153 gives 0.4 min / 9.2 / 9.07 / 9.15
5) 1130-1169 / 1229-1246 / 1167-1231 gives 1.4 min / 8.43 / 9.43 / 8.99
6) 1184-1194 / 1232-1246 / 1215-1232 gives -0.1 min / 9.08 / 9.41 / 9.31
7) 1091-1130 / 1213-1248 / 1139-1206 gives 5.9 min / 9.25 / 9.36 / 9.31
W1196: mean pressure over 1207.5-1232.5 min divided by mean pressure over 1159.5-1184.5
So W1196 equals 1.20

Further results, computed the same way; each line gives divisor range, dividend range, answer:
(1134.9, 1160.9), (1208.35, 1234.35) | 1.07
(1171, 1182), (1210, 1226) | 1.16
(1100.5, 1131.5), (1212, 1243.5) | 1.02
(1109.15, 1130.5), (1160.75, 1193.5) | 0.89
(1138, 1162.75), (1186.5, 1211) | 1.05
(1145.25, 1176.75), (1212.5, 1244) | 1.19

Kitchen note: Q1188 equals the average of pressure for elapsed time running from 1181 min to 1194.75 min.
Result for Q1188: 9.06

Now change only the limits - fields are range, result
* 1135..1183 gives 8.19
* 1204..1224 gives 9.16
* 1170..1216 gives 8.76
